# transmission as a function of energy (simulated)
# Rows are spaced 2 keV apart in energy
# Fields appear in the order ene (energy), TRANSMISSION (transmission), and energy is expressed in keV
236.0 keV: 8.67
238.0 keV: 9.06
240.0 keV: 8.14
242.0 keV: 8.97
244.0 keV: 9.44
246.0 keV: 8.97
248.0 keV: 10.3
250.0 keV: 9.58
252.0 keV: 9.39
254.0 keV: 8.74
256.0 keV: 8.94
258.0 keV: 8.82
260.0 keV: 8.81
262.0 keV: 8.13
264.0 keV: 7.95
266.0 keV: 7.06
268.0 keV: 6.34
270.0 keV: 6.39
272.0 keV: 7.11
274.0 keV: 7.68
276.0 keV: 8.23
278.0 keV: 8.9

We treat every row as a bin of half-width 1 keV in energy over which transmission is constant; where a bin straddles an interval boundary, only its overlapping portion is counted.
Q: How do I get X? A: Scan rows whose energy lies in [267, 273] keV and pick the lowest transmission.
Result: 6.34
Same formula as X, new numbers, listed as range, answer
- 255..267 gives 7.06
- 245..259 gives 8.74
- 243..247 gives 8.97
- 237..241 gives 8.14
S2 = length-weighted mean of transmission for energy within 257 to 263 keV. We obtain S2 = 8.59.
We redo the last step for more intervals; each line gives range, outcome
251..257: 9.02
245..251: 9.62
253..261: 8.83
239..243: 8.55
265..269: 6.7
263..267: 7.5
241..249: 9.42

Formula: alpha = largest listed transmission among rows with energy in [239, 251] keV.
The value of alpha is 10.3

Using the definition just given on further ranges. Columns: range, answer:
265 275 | 7.68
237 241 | 9.06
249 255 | 9.58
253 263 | 8.94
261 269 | 8.13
